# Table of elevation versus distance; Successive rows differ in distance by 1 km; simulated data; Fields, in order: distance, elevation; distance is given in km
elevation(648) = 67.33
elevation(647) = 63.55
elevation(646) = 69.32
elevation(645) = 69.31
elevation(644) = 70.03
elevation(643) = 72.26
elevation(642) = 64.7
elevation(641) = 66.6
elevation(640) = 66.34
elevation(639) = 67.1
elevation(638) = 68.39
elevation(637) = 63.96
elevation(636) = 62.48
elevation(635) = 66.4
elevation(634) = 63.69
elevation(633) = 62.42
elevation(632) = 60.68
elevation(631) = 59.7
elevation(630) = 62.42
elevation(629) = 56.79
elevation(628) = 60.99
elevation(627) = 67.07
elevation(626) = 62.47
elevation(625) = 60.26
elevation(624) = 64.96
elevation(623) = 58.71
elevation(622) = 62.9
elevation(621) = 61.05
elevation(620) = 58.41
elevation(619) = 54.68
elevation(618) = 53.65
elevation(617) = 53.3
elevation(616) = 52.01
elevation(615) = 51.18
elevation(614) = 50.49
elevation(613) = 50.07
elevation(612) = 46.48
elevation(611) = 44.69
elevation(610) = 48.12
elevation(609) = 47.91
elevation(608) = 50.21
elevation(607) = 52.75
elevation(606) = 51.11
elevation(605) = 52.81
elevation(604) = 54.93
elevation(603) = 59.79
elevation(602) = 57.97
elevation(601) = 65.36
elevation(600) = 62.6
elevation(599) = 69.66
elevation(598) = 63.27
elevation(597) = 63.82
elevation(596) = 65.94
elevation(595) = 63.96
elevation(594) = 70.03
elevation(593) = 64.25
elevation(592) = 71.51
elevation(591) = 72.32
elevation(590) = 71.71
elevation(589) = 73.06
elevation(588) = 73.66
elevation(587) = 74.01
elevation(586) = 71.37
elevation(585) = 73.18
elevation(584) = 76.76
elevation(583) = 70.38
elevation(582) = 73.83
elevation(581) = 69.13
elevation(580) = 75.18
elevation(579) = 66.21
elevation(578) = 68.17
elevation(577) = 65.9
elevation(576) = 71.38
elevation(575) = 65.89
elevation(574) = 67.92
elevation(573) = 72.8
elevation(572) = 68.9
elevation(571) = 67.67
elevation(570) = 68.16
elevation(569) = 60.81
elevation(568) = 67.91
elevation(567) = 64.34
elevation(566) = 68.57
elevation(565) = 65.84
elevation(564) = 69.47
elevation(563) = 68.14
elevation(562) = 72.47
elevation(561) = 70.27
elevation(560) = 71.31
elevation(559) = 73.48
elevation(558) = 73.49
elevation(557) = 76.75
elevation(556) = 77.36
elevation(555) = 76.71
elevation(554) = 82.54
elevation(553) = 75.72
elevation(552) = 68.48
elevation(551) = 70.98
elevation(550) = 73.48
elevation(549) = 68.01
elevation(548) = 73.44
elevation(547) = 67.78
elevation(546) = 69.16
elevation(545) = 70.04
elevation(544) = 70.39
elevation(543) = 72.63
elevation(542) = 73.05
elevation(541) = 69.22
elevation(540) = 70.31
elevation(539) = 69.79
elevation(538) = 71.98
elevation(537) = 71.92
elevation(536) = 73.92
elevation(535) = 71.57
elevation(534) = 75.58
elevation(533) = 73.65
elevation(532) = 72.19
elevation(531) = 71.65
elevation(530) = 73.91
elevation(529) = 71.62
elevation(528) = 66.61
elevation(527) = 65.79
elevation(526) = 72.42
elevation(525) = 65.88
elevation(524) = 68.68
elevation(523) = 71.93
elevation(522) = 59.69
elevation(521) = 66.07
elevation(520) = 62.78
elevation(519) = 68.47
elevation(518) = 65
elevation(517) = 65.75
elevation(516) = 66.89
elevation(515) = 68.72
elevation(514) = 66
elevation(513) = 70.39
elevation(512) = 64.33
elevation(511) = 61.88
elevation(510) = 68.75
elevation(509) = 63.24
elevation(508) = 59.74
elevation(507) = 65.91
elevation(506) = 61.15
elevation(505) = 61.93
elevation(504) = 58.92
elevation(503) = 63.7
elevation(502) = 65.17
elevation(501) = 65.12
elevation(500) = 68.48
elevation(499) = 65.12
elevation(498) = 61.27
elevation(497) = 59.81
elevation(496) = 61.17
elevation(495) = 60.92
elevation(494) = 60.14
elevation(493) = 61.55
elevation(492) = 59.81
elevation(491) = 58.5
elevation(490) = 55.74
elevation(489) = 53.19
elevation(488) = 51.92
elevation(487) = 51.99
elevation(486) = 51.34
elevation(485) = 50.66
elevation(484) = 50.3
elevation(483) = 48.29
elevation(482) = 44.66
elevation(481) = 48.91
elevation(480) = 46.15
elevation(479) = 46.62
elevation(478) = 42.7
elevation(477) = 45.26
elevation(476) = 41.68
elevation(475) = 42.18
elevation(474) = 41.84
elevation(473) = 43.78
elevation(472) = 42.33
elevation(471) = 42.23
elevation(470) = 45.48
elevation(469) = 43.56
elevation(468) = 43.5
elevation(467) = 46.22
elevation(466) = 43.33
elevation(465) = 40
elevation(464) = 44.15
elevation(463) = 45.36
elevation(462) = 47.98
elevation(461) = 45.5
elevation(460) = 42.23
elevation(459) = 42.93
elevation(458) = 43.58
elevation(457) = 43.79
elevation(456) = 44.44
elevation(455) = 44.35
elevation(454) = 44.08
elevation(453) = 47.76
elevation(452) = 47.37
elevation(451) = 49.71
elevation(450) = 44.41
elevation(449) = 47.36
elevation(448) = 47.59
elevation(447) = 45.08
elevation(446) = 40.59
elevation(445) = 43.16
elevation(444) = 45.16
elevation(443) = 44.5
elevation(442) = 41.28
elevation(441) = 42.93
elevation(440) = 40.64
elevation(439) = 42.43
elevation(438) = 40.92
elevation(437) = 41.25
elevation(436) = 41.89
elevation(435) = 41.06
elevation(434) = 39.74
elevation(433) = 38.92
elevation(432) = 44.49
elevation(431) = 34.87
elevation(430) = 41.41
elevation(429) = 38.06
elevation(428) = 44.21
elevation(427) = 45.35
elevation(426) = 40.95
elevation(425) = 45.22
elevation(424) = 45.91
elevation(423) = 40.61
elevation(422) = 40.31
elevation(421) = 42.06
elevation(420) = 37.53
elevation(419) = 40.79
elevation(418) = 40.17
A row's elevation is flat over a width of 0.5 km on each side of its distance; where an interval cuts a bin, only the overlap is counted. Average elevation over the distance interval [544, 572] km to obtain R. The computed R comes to 70.8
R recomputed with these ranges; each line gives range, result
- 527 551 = 71.3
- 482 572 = 66.5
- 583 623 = 60.6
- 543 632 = 65.2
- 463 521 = 55.4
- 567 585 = 69.2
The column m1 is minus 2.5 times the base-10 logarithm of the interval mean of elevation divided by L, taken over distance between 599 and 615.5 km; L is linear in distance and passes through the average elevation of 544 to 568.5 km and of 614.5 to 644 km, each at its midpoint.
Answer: 0.208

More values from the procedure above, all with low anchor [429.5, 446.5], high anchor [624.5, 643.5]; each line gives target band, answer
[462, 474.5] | 0.03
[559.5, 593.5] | -0.21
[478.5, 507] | -0.19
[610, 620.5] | 0.20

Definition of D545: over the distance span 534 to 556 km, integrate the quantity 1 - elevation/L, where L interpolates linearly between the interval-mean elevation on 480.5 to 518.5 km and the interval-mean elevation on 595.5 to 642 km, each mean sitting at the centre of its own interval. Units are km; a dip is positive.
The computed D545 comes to -4.6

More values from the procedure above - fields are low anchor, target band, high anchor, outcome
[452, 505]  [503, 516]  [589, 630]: -2.98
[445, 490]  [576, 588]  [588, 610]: -2.28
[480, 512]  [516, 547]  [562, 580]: -3.27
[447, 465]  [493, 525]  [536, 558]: -1.76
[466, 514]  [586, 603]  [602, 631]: -3.76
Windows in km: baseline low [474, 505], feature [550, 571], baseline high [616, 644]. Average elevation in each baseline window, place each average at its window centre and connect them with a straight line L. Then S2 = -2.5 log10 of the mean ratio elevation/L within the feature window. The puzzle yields -0.21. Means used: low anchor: 54.6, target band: 71.1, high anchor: 62.3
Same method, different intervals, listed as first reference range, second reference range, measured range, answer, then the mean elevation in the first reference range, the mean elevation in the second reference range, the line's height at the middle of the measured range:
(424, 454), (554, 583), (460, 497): 0.06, 43.1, 70.2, 51.4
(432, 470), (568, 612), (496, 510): -0.22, 43.8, 64.9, 51.7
